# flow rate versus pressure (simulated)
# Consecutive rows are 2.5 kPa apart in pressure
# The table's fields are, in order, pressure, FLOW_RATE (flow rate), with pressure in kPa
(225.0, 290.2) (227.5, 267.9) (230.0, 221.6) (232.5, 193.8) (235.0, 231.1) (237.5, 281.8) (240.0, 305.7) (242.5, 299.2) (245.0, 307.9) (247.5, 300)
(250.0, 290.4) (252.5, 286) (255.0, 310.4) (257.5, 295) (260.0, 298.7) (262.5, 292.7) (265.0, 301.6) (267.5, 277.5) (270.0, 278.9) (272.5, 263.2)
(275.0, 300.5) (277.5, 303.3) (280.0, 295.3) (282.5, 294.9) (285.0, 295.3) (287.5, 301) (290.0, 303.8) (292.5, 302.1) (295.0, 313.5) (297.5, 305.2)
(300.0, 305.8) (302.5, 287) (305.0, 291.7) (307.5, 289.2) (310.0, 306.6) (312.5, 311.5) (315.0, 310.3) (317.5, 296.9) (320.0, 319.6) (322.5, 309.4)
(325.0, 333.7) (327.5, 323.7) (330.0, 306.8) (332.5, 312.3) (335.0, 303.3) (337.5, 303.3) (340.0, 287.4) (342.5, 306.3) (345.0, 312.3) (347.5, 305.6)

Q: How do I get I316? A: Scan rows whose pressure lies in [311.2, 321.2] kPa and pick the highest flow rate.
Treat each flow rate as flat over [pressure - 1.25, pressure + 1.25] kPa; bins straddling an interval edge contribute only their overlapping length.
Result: 319.6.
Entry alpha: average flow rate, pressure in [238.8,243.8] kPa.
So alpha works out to 302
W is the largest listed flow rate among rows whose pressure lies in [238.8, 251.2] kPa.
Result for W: 307.9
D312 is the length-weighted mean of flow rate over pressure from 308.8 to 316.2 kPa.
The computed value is 309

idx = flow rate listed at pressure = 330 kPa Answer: 306.8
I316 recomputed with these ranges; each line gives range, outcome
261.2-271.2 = 301.6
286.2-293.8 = 303.8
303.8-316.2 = 311.5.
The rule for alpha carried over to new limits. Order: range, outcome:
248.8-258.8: 295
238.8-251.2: 301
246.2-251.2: 295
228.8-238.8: 232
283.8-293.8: 301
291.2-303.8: 303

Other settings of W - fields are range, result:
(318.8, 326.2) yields 333.7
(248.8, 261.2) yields 310.4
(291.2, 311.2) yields 313.5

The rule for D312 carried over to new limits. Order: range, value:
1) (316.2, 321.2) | 308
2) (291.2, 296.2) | 308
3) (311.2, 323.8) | 310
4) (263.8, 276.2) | 284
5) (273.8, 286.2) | 298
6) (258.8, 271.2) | 290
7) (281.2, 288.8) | 297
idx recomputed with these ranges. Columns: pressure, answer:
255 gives 310.4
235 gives 231.1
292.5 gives 302.1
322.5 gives 309.4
